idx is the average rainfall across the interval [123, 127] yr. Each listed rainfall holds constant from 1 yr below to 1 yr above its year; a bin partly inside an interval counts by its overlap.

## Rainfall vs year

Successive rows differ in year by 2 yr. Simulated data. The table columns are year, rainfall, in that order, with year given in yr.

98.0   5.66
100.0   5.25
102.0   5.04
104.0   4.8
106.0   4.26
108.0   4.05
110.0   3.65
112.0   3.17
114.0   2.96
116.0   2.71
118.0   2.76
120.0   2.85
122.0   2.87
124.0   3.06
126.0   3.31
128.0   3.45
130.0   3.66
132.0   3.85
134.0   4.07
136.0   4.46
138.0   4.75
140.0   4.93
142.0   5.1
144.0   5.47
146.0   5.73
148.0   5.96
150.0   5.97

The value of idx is 3.19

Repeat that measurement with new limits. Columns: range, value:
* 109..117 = 3.12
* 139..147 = 5.31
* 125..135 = 3.67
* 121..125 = 2.96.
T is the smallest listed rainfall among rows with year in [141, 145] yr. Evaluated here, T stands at 5.1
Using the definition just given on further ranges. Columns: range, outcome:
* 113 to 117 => 2.71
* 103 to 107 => 4.26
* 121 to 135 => 2.87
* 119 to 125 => 2.85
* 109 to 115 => 2.96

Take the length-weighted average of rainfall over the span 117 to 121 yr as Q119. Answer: 2.8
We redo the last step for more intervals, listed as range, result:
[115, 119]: 2.73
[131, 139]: 4.28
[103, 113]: 3.99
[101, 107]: 4.7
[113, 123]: 2.83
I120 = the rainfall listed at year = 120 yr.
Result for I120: 2.85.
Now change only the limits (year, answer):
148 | 5.96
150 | 5.97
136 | 4.46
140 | 4.93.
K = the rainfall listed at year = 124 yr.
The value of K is 3.06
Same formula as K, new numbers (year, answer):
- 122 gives 2.87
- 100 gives 5.25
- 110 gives 3.65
